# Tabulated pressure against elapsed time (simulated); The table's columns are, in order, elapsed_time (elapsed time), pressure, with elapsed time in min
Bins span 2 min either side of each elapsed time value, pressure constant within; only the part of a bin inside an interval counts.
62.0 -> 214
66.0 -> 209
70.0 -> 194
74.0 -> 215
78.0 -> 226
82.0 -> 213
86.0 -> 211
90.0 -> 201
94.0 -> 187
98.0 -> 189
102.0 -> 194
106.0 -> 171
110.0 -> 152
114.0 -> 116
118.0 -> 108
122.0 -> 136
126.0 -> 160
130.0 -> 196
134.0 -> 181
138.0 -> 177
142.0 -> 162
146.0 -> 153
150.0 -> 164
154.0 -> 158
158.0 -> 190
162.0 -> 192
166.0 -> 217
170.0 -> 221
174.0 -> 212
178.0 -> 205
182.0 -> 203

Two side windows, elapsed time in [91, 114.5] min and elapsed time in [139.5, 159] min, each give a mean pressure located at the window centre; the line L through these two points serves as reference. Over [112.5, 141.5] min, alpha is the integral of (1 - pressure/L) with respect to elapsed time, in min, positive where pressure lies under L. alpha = 2.4 min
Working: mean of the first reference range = 173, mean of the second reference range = 164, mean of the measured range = 155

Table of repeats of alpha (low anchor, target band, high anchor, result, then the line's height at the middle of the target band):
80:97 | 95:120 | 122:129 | 3.4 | 180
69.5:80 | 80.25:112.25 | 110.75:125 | -3.6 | 170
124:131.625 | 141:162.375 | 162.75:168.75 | 3.3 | 199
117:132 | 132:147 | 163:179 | 0.2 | 172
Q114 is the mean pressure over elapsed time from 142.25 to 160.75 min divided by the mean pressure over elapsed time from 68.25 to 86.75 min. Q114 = 0.79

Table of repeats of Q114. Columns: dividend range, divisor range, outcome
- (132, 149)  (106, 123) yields 1.27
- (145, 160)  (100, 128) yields 1.13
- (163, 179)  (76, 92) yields 1.00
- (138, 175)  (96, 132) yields 1.17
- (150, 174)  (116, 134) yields 1.27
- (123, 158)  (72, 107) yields 0.84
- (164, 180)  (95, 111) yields 1.20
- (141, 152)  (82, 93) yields 0.78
